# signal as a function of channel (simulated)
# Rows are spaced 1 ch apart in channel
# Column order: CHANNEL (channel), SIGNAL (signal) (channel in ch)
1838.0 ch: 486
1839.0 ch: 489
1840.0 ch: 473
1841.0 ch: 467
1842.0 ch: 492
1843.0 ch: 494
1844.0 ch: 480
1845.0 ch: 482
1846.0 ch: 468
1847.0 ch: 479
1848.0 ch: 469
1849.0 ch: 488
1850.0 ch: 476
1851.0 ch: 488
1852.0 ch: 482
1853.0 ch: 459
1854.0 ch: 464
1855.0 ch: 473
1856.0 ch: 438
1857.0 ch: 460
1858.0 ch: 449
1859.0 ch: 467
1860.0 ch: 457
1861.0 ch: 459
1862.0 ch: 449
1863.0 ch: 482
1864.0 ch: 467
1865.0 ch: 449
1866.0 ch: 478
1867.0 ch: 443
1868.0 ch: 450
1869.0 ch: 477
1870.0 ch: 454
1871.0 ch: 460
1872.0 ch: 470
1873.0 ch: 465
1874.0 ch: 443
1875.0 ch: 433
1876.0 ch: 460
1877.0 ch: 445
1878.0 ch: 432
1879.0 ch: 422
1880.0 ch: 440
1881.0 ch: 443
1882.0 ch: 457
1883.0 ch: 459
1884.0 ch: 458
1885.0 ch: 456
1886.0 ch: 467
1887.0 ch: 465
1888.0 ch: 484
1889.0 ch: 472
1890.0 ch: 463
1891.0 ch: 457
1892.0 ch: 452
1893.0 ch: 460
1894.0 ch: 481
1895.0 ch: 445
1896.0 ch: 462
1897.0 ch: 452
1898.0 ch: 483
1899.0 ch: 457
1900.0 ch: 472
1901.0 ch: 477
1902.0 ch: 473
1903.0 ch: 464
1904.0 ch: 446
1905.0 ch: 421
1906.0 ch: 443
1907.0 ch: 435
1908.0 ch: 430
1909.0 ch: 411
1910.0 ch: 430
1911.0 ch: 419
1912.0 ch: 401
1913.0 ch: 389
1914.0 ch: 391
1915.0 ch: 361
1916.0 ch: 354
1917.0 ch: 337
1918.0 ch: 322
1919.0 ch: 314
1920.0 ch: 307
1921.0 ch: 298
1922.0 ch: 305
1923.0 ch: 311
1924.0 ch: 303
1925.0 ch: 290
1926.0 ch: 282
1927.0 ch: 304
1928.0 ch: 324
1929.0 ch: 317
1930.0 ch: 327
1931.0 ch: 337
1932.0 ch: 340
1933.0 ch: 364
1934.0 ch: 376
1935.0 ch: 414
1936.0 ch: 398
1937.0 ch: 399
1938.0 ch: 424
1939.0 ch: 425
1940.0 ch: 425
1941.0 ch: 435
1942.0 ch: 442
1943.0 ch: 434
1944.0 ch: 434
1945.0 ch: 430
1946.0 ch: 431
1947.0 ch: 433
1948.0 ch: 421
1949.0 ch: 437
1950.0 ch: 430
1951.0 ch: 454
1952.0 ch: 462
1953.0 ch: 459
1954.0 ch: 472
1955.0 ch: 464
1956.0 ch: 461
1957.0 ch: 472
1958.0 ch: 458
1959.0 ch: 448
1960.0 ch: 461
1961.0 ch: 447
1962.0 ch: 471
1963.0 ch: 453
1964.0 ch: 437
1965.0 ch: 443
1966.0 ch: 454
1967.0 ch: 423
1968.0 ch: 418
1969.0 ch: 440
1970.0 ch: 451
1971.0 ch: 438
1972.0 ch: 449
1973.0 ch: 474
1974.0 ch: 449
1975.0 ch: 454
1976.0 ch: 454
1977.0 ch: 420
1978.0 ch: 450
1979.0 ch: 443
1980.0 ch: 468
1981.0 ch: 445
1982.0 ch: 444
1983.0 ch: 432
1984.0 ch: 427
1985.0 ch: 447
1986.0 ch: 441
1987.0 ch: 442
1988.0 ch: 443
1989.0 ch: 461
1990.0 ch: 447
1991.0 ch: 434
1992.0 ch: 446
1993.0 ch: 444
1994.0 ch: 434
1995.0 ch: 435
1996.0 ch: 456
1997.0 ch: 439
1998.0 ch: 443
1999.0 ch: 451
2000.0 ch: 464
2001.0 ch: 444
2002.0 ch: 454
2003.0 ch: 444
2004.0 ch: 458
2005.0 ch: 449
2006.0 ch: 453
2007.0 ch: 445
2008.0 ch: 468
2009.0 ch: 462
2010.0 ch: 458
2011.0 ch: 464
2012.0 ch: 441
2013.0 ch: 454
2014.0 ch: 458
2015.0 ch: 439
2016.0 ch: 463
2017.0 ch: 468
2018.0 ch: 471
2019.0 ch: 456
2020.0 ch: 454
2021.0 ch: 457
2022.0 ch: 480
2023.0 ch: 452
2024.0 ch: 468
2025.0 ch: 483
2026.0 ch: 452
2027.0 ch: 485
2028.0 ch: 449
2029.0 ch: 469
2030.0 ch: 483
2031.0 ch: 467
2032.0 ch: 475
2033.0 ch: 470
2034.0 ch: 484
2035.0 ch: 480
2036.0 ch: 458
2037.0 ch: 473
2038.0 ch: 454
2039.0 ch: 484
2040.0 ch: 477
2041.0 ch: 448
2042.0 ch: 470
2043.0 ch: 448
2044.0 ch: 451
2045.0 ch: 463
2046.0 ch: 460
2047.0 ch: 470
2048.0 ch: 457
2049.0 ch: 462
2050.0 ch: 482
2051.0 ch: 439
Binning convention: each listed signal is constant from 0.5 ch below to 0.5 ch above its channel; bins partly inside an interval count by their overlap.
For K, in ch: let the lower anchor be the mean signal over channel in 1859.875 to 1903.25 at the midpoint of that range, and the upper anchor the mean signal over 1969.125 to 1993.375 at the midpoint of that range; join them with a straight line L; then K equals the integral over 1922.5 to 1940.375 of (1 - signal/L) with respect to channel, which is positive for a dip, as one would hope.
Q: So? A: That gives 3.9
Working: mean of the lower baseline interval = 459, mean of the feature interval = 353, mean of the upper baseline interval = 446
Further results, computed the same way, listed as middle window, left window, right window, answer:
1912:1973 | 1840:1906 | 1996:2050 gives 8.1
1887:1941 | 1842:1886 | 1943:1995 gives 6.7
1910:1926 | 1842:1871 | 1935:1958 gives 3.8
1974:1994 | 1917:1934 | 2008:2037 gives -1.9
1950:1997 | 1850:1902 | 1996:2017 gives 0.7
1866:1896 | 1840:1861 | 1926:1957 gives -0.4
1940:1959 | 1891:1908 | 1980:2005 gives 0.2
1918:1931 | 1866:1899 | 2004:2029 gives 4.2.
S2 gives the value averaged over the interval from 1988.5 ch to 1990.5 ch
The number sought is 454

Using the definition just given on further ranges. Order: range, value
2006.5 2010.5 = 458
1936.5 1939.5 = 416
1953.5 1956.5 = 466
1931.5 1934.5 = 360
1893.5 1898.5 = 465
